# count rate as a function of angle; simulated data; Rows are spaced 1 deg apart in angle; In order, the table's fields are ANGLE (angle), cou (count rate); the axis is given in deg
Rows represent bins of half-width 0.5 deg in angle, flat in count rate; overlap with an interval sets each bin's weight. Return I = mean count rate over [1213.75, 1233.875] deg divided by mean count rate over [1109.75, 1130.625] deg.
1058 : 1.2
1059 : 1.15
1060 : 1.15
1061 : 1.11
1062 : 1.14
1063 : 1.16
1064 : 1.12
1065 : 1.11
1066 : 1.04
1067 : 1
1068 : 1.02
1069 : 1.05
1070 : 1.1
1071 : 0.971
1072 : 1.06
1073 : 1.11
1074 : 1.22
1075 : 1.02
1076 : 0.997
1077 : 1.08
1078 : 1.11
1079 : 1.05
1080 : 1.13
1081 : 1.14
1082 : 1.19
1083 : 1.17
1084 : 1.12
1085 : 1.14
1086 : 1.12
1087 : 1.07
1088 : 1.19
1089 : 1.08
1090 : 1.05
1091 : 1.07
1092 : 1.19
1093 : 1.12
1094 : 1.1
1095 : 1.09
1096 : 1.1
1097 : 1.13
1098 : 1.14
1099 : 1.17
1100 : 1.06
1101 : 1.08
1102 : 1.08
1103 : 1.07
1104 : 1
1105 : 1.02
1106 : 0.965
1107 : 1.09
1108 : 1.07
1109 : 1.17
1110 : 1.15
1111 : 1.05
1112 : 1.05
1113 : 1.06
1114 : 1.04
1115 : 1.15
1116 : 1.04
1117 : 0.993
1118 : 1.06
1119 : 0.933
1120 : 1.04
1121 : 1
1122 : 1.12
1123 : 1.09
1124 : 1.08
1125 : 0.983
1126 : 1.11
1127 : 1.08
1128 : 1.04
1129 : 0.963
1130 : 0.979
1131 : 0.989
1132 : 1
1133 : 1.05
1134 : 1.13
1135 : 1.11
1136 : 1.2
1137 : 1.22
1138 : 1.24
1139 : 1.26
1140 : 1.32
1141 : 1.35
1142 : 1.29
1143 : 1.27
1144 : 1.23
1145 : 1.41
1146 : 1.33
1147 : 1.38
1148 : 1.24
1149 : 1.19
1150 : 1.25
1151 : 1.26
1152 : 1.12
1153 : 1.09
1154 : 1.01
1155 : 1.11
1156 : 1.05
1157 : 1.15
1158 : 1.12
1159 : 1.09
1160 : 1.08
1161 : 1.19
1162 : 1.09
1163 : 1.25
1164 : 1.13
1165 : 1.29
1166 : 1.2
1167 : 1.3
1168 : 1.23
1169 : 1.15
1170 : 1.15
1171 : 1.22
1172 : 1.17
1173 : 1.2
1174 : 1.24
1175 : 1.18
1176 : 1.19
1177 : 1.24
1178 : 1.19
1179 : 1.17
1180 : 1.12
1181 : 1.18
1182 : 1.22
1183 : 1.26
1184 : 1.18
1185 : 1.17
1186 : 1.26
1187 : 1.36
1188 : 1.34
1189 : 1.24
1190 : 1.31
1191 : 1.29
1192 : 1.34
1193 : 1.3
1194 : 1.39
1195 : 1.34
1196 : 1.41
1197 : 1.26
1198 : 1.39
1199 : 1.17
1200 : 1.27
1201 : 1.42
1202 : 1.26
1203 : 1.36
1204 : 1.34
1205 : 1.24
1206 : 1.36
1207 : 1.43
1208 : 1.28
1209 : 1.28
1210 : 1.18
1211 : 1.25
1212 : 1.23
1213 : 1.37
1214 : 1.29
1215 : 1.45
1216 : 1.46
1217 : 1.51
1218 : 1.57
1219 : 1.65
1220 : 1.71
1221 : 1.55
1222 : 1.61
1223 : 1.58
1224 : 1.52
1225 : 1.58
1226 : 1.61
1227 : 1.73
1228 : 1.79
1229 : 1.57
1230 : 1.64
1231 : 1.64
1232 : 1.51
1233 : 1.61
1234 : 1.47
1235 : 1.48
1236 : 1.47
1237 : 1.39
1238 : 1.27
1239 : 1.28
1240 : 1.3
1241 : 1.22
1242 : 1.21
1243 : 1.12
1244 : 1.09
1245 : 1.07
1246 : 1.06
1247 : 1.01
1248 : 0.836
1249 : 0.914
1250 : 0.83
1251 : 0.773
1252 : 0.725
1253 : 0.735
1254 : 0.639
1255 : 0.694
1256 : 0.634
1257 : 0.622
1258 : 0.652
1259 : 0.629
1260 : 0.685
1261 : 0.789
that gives 1.5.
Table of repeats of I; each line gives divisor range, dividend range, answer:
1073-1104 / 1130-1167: 1.07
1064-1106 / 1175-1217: 1.18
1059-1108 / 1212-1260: 1.14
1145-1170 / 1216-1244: 1.26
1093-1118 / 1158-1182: 1.10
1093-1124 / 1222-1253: 1.22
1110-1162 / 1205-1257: 1.14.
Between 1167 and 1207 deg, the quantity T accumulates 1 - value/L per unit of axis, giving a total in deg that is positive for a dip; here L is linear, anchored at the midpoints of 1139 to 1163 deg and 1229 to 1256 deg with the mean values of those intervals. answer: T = -2.7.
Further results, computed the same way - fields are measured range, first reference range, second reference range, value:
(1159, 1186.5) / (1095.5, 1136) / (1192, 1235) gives 1.9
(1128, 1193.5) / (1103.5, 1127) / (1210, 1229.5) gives 3.0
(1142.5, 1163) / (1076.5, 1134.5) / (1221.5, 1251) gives -0.2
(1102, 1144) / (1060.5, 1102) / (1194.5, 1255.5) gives 2.4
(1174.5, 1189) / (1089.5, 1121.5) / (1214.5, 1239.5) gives 1.6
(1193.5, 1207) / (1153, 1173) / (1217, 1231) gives 1.0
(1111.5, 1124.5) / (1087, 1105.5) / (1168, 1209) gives 1.0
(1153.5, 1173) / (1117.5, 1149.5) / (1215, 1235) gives 2.0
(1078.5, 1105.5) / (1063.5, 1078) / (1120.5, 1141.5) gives -0.6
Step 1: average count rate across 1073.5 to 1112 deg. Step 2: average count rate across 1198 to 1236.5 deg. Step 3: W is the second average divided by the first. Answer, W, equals 1.33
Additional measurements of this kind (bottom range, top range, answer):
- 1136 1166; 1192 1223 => 1.14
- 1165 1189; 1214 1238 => 1.28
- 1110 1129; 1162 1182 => 1.14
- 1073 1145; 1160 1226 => 1.19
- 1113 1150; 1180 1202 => 1.13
